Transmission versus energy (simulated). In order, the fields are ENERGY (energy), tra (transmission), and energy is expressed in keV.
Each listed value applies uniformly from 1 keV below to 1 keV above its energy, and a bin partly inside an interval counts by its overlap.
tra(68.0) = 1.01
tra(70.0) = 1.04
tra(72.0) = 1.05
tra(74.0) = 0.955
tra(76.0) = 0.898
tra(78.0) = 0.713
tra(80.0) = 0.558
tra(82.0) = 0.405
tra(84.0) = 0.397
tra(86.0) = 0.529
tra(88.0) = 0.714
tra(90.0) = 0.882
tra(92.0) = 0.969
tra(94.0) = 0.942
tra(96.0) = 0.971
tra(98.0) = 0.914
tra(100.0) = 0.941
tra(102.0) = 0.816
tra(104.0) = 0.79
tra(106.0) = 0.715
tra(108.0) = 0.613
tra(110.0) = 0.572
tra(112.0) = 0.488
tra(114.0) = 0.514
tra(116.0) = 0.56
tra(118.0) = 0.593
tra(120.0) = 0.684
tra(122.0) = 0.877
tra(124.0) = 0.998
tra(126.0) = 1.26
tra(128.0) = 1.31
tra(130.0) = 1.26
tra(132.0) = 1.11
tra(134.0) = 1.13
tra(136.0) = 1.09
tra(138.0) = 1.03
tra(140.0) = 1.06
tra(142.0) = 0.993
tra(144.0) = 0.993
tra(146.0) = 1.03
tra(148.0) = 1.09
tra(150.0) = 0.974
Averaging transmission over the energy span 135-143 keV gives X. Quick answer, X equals 1.04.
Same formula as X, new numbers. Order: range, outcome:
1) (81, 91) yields 0.585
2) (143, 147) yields 1.01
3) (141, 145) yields 0.993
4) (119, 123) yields 0.78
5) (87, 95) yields 0.877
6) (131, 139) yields 1.09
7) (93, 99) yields 0.942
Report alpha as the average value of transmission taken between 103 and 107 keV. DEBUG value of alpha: 0.752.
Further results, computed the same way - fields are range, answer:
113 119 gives 0.556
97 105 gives 0.865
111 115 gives 0.501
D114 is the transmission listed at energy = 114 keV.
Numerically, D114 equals 0.514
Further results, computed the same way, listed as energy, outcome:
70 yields 1.04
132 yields 1.11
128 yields 1.31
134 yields 1.13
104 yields 0.79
